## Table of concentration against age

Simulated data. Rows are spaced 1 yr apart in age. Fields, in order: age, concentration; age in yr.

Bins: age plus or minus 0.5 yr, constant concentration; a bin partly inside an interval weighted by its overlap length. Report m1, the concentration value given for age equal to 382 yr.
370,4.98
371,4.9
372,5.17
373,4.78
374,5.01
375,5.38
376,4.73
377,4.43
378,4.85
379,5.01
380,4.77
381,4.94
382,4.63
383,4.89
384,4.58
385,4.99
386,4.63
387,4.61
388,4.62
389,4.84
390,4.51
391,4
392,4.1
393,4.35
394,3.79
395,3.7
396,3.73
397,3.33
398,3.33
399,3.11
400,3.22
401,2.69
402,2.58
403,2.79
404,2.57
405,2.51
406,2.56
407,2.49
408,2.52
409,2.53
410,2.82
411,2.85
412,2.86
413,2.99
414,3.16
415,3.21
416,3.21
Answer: 4.63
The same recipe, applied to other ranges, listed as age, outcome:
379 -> 5.01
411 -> 2.85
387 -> 4.61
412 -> 2.86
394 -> 3.79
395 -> 3.7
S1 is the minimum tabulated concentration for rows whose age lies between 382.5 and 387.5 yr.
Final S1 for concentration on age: 4.58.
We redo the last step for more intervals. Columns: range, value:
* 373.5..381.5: 4.43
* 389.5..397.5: 3.33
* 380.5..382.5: 4.63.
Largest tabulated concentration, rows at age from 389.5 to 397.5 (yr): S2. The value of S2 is 4.51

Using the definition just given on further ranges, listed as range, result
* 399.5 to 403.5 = 3.22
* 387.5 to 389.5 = 4.84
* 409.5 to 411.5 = 2.85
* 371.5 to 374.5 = 5.17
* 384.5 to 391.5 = 4.99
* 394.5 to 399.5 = 3.73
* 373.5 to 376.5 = 5.38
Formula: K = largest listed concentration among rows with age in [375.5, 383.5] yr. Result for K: 5.01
